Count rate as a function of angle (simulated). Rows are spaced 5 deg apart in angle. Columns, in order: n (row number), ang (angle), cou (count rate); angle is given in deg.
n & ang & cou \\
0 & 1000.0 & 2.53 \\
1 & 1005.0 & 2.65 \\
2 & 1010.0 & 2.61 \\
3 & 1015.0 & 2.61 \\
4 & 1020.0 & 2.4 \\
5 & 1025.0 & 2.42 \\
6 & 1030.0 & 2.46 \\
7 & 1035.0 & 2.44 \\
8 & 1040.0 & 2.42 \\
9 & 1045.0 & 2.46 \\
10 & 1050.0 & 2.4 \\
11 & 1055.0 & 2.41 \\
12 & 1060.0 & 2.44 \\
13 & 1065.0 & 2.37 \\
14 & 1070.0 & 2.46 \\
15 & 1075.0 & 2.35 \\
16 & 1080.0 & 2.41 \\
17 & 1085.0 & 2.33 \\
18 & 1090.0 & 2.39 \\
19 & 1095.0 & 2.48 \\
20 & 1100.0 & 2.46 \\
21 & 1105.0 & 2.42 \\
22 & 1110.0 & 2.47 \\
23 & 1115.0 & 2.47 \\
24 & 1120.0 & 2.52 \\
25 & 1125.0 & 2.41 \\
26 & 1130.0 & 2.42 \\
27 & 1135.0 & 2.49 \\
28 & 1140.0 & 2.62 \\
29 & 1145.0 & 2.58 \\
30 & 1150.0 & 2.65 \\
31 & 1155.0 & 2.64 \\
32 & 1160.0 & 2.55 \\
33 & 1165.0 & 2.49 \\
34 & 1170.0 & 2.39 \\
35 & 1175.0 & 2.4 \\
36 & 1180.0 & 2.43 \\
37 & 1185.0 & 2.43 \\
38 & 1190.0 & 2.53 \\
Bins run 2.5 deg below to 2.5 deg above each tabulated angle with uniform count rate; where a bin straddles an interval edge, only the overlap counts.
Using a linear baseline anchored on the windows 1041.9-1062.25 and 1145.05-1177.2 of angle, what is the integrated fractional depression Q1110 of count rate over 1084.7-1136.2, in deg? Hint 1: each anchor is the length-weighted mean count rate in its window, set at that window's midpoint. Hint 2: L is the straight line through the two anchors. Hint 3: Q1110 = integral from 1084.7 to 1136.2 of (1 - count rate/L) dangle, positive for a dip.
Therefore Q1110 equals 0.7 deg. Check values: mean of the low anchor 2.43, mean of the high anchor 2.53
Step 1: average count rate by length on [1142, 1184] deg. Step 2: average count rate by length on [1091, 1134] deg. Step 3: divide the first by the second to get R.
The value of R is 1.02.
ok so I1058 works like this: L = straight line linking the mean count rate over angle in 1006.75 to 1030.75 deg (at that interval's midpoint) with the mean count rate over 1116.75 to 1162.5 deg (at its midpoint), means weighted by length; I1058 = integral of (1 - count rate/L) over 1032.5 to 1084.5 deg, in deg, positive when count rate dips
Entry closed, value 2.2 deg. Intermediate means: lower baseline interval 2.51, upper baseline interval 2.54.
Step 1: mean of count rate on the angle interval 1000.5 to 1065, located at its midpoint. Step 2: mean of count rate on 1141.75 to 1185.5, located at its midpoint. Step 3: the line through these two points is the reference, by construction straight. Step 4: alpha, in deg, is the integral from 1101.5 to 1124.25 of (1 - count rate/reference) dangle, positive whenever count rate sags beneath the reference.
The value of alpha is 0.3 deg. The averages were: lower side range 2.47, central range 2.46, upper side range 2.51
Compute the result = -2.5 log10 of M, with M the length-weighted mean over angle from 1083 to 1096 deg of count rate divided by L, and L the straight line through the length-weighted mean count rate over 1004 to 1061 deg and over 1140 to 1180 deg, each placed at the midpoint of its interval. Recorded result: 0.05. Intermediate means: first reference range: 2.47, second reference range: 2.53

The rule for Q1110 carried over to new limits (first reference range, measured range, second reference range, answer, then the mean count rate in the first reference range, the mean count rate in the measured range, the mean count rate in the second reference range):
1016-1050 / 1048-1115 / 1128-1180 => 1.47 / 2.44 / 2.42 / 2.52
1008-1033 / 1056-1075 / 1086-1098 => 0.29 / 2.5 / 2.41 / 2.42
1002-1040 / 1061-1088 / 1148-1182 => 1.29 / 2.51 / 2.39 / 2.51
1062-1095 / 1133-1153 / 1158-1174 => -1.15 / 2.39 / 2.59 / 2.47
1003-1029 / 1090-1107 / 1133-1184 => 0.54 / 2.53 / 2.44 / 2.52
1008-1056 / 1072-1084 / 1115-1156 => 0.56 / 2.46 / 2.38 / 2.53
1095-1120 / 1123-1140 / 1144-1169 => 0.33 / 2.46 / 2.47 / 2.57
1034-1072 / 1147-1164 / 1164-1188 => -1.23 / 2.42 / 2.6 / 2.43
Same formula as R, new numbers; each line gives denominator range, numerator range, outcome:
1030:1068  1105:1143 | 1.02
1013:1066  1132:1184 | 1.03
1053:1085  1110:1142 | 1.04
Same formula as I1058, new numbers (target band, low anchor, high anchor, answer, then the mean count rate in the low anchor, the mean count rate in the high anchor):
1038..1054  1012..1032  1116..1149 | 0.4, 2.48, 2.51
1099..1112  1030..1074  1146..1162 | 0.4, 2.42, 2.61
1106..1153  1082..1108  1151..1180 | -1.1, 2.42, 2.5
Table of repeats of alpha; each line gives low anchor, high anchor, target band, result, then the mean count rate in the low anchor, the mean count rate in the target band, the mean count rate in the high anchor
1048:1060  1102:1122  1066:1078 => 0.1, 2.41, 2.4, 2.47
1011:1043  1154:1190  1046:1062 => 0.3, 2.47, 2.42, 2.47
